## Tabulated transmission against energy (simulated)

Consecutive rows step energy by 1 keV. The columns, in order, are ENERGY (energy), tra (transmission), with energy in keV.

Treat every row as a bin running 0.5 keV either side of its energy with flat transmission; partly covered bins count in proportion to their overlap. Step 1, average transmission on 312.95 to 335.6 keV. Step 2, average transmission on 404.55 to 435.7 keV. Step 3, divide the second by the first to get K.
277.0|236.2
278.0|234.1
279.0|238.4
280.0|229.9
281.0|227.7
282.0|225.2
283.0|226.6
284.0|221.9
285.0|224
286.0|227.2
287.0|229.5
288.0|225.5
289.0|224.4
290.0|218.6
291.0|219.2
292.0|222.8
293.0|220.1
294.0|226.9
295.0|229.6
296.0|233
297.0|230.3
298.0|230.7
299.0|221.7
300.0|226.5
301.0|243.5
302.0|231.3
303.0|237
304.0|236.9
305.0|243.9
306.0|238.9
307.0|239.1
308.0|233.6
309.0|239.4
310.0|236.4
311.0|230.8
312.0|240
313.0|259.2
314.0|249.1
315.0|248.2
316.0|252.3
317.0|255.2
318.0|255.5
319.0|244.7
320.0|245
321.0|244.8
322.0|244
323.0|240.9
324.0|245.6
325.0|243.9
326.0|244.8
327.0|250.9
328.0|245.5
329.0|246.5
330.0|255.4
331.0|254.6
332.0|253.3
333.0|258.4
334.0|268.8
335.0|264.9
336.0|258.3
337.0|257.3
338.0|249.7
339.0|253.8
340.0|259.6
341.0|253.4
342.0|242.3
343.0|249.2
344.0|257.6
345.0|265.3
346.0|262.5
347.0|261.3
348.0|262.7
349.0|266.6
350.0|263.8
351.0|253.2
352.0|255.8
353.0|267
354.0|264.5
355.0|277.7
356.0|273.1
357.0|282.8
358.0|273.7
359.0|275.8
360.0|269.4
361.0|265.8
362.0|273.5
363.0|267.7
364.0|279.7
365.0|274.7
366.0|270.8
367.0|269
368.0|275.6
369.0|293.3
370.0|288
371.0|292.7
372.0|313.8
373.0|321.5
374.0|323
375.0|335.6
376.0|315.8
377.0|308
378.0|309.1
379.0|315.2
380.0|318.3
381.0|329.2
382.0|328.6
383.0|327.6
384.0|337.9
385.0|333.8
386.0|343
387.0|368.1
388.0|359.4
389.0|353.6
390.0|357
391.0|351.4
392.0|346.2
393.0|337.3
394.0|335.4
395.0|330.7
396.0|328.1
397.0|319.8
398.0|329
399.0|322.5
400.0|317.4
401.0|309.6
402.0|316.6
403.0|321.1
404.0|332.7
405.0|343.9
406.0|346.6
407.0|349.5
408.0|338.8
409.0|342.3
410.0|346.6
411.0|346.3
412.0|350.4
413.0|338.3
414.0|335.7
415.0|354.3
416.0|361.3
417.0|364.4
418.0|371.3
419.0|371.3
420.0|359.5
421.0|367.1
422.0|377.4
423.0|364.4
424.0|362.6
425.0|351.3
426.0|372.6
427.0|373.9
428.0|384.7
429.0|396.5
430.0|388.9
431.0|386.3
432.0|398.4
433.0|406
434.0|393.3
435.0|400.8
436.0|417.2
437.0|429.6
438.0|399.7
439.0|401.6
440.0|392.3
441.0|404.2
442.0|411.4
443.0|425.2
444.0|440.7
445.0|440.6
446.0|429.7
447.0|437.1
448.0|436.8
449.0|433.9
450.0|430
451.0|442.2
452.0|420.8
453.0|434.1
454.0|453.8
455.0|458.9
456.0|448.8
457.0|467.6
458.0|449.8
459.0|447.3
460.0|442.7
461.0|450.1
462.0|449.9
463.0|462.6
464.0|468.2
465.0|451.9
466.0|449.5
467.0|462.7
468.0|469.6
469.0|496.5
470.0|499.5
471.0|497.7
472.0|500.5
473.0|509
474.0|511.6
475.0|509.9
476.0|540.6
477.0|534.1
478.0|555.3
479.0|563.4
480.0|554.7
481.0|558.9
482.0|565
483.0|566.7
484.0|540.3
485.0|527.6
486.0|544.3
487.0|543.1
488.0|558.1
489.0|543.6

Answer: 1.5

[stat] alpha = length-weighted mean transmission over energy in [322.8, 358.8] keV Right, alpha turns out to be 258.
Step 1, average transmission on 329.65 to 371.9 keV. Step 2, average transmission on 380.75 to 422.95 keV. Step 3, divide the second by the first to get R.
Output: 1.3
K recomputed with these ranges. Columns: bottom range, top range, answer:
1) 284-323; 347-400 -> 1.29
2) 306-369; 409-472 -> 1.61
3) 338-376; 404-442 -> 1.36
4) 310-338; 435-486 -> 1.88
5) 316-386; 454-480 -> 1.77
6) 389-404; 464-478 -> 1.50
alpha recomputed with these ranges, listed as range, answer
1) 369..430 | 341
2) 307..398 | 280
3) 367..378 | 305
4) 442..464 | 443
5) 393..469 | 392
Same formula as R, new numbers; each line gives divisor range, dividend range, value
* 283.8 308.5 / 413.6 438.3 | 1.65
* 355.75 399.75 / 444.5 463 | 1.42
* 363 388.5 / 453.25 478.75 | 1.54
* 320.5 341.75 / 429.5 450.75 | 1.65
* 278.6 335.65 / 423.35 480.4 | 1.86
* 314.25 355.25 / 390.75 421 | 1.34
